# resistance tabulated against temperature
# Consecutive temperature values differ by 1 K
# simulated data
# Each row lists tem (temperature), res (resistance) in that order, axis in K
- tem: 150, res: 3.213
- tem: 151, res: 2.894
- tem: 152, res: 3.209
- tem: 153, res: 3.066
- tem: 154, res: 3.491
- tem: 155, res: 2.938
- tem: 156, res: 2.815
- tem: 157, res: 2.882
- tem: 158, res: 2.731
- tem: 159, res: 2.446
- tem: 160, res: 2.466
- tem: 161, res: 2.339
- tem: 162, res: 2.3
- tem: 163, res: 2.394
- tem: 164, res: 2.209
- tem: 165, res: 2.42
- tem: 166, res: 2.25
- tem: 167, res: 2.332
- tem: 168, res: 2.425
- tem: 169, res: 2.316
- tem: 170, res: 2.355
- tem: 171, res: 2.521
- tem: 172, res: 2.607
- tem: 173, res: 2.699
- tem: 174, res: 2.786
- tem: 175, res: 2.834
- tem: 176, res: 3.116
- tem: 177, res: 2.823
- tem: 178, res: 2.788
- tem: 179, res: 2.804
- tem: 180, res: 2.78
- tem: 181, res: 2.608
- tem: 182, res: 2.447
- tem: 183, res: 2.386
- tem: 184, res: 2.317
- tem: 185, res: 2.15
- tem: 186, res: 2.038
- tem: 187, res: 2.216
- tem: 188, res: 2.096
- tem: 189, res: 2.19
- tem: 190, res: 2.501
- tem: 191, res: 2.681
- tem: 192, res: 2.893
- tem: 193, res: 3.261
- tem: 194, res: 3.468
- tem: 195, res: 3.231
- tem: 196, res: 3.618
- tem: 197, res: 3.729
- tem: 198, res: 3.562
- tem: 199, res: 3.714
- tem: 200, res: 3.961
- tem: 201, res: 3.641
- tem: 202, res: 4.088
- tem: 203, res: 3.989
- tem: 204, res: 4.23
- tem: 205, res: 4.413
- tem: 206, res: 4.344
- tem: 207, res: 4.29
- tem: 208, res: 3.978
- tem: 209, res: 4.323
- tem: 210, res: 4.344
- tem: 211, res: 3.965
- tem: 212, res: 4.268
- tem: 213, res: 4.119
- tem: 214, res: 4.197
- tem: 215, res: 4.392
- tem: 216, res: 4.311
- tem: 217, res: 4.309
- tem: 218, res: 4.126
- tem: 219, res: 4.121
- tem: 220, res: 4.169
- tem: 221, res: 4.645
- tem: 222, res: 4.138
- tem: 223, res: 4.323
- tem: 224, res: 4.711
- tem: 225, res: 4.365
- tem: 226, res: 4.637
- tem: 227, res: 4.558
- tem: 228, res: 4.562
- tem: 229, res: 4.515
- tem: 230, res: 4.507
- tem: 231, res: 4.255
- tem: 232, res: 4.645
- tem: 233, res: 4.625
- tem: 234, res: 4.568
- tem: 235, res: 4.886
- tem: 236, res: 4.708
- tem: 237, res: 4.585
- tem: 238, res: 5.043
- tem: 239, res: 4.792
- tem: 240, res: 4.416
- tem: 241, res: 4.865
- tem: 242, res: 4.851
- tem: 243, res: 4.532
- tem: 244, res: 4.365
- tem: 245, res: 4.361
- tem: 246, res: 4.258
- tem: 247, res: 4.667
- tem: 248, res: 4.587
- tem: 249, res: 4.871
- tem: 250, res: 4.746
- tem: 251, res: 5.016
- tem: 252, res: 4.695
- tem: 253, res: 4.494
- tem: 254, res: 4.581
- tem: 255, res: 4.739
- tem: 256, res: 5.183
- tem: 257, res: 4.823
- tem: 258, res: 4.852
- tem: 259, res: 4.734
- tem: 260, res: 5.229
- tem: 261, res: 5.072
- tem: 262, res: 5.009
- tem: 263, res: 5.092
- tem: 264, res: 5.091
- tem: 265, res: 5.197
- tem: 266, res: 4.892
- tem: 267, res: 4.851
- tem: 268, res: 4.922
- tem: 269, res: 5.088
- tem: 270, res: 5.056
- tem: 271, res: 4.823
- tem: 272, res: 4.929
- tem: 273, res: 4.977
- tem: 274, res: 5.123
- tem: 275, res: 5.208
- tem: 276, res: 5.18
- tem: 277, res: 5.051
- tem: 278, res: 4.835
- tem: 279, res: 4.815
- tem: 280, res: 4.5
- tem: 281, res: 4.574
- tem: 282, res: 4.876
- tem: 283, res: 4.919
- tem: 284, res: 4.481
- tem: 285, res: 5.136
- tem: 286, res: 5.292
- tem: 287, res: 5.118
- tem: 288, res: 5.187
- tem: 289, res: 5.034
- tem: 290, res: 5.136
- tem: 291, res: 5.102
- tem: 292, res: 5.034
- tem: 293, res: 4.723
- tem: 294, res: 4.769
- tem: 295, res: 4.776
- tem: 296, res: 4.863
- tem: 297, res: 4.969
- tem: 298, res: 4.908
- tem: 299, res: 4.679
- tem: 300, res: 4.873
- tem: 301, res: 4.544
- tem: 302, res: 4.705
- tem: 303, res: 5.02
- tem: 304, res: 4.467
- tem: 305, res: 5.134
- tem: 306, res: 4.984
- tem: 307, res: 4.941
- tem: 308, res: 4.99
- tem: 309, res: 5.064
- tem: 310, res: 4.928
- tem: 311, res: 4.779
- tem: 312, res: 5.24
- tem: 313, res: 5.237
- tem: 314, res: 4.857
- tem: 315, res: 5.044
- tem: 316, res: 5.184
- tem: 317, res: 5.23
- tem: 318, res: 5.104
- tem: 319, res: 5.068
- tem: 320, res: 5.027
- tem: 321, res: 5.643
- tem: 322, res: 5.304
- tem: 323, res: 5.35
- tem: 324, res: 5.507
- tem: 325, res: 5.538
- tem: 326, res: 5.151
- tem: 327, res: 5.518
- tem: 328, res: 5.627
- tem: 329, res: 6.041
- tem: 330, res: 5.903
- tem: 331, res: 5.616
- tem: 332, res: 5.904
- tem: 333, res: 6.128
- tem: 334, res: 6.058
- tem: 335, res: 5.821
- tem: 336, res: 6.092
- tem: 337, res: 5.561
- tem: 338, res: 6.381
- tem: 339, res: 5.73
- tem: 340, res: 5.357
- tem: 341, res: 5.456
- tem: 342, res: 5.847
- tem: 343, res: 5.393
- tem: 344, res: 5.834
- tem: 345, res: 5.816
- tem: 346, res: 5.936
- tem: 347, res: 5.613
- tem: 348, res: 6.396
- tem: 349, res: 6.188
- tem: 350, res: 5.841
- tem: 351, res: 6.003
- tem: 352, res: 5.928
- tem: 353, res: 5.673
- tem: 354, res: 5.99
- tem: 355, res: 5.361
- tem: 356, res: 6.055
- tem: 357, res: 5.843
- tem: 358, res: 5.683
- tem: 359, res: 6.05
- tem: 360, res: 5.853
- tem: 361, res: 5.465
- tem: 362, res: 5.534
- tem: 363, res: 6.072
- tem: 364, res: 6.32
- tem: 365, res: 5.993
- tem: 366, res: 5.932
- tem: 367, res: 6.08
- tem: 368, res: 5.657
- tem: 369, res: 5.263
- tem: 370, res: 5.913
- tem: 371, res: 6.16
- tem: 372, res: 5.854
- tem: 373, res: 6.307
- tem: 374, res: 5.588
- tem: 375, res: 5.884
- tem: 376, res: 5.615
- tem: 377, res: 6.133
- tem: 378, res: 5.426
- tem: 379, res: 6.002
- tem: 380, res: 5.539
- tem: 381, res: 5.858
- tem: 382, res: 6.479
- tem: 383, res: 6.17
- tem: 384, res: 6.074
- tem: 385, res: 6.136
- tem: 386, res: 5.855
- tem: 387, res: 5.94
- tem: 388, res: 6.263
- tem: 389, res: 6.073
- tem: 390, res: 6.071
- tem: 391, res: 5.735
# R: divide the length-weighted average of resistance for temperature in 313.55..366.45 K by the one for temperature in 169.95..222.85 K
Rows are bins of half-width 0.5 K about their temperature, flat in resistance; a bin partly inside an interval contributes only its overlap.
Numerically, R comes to 1.67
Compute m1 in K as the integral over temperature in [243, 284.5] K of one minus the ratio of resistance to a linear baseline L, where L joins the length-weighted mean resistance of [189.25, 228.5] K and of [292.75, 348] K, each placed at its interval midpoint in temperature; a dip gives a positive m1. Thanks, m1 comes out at -1.8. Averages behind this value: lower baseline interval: 3.99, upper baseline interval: 5.33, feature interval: 4.84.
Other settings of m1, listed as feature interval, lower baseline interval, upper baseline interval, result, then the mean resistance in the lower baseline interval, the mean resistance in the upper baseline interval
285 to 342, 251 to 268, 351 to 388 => 1.5 K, 4.91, 5.89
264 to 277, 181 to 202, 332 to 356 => -1.7 K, 2.93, 5.85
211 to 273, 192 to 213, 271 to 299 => -3.6 K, 3.9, 4.94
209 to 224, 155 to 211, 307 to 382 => -3.1 K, 2.97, 5.67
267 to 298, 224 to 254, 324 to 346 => 1.1 K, 4.62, 5.75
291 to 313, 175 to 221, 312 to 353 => 1.0 K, 3.45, 5.63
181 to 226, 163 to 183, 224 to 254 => -1.0 K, 2.58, 4.62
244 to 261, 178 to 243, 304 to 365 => -1.1 K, 3.86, 5.58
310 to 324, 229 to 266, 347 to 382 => 0.7 K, 4.75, 5.87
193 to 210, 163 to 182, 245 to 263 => -2.7 K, 2.58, 4.79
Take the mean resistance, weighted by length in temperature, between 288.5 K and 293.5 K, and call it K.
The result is 5.01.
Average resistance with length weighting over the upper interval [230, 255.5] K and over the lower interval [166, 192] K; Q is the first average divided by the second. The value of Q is 1.85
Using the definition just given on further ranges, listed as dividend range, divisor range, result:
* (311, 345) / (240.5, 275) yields 1.14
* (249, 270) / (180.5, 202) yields 1.68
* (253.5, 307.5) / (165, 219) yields 1.52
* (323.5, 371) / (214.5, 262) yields 1.26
